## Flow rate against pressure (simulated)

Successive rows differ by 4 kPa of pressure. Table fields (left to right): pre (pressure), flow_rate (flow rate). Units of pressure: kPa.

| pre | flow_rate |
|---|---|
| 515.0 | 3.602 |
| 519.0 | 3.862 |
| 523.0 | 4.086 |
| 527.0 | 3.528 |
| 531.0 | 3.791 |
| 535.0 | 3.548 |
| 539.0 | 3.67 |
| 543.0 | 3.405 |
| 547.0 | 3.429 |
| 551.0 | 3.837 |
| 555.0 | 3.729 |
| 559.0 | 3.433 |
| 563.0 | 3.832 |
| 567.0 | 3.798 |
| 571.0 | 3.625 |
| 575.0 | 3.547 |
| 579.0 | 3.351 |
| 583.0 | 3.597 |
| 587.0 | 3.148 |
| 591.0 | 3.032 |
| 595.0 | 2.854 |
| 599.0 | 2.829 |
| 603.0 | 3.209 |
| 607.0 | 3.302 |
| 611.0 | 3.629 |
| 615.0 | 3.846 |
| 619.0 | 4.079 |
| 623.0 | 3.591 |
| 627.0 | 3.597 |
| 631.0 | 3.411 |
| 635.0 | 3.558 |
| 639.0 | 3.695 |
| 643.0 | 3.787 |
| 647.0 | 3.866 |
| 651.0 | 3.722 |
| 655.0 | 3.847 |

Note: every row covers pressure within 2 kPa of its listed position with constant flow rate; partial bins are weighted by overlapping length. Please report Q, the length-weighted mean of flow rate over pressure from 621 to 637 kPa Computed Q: 3.54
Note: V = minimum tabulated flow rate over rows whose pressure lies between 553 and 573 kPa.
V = 3.433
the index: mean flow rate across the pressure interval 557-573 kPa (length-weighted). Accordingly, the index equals 3.67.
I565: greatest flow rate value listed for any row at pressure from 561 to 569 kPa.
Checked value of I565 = 3.832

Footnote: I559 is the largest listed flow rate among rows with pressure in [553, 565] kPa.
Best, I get 3.832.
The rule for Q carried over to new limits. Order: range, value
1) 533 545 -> 3.54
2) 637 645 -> 3.74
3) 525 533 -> 3.66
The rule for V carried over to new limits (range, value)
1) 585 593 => 3.032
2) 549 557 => 3.729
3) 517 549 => 3.405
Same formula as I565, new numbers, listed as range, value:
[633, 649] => 3.866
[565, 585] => 3.798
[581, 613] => 3.629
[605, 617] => 3.846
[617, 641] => 4.079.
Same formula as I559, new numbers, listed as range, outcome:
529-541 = 3.791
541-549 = 3.429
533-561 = 3.837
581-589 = 3.597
